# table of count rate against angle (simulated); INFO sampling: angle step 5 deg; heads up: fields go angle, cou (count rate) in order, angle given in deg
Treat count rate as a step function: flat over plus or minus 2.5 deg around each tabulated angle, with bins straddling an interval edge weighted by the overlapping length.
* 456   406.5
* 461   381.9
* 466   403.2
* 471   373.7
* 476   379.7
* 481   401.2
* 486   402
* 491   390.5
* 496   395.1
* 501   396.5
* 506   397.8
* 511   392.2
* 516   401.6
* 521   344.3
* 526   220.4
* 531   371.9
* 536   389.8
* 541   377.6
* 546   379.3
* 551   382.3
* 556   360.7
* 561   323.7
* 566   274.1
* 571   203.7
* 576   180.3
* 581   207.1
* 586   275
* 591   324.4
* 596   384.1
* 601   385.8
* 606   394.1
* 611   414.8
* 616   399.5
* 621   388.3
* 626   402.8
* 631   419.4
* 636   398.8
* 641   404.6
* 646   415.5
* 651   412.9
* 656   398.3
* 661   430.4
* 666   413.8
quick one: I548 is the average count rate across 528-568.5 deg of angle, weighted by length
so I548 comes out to 356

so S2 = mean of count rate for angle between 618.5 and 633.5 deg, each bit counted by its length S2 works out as 404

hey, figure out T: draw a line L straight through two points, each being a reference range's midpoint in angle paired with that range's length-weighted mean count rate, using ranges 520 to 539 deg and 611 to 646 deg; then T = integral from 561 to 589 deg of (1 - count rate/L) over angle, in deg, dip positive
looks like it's 9.7 deg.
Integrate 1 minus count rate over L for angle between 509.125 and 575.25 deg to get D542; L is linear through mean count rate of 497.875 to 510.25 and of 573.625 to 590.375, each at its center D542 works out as -4.1 deg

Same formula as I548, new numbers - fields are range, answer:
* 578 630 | 358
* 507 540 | 356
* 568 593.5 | 239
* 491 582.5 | 336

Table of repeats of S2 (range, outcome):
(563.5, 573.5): 239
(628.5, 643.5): 408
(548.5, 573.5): 309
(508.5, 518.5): 397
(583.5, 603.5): 342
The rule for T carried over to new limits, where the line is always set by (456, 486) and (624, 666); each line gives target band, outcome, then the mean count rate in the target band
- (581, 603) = 4.28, 326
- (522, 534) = 2.75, 306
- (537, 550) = 0.61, 380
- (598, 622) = 0.58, 397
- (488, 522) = 0.35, 390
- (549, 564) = 1.82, 352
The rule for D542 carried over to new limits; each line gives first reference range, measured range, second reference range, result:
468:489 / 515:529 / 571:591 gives 0.4 deg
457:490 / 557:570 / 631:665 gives 3.4 deg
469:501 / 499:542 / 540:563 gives 1.4 deg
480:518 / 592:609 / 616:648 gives 0.8 deg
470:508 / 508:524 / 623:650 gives 0.8 deg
